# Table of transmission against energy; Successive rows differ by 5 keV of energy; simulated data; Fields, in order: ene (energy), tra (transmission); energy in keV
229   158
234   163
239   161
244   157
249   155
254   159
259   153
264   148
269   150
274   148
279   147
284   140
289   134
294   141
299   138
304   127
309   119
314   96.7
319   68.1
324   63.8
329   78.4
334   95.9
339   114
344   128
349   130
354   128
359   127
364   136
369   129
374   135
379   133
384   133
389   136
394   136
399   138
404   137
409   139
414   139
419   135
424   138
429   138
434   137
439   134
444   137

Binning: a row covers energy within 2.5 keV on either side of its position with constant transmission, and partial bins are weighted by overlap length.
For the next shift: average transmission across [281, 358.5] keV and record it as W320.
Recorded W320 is 114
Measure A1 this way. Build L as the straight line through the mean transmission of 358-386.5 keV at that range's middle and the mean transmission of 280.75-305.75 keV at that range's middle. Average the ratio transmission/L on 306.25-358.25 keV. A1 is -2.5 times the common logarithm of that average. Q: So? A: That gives 0.288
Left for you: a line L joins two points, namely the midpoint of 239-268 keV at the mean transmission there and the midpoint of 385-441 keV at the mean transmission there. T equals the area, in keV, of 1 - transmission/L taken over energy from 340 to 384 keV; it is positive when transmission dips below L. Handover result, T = 3.8 keV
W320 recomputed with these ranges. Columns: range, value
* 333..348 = 116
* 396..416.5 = 138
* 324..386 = 120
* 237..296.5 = 149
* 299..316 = 118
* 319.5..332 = 71.6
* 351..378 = 131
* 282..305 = 136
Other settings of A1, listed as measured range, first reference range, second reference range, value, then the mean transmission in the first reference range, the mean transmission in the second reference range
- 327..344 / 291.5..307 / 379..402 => 0.312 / 135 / 135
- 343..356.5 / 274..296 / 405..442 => 0.086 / 141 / 137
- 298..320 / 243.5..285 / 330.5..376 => 0.236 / 151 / 124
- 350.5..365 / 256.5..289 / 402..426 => 0.092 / 147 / 138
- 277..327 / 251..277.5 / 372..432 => 0.255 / 151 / 136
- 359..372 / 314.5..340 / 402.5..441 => -0.245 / 83.3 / 137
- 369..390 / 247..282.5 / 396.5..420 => 0.055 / 151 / 138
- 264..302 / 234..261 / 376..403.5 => 0.069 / 158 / 135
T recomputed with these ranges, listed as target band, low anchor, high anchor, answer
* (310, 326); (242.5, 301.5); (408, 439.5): 7.1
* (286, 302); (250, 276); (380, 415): 1.2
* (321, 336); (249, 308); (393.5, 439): 6.7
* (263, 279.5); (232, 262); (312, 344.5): -1.3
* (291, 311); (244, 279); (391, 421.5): 2.2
